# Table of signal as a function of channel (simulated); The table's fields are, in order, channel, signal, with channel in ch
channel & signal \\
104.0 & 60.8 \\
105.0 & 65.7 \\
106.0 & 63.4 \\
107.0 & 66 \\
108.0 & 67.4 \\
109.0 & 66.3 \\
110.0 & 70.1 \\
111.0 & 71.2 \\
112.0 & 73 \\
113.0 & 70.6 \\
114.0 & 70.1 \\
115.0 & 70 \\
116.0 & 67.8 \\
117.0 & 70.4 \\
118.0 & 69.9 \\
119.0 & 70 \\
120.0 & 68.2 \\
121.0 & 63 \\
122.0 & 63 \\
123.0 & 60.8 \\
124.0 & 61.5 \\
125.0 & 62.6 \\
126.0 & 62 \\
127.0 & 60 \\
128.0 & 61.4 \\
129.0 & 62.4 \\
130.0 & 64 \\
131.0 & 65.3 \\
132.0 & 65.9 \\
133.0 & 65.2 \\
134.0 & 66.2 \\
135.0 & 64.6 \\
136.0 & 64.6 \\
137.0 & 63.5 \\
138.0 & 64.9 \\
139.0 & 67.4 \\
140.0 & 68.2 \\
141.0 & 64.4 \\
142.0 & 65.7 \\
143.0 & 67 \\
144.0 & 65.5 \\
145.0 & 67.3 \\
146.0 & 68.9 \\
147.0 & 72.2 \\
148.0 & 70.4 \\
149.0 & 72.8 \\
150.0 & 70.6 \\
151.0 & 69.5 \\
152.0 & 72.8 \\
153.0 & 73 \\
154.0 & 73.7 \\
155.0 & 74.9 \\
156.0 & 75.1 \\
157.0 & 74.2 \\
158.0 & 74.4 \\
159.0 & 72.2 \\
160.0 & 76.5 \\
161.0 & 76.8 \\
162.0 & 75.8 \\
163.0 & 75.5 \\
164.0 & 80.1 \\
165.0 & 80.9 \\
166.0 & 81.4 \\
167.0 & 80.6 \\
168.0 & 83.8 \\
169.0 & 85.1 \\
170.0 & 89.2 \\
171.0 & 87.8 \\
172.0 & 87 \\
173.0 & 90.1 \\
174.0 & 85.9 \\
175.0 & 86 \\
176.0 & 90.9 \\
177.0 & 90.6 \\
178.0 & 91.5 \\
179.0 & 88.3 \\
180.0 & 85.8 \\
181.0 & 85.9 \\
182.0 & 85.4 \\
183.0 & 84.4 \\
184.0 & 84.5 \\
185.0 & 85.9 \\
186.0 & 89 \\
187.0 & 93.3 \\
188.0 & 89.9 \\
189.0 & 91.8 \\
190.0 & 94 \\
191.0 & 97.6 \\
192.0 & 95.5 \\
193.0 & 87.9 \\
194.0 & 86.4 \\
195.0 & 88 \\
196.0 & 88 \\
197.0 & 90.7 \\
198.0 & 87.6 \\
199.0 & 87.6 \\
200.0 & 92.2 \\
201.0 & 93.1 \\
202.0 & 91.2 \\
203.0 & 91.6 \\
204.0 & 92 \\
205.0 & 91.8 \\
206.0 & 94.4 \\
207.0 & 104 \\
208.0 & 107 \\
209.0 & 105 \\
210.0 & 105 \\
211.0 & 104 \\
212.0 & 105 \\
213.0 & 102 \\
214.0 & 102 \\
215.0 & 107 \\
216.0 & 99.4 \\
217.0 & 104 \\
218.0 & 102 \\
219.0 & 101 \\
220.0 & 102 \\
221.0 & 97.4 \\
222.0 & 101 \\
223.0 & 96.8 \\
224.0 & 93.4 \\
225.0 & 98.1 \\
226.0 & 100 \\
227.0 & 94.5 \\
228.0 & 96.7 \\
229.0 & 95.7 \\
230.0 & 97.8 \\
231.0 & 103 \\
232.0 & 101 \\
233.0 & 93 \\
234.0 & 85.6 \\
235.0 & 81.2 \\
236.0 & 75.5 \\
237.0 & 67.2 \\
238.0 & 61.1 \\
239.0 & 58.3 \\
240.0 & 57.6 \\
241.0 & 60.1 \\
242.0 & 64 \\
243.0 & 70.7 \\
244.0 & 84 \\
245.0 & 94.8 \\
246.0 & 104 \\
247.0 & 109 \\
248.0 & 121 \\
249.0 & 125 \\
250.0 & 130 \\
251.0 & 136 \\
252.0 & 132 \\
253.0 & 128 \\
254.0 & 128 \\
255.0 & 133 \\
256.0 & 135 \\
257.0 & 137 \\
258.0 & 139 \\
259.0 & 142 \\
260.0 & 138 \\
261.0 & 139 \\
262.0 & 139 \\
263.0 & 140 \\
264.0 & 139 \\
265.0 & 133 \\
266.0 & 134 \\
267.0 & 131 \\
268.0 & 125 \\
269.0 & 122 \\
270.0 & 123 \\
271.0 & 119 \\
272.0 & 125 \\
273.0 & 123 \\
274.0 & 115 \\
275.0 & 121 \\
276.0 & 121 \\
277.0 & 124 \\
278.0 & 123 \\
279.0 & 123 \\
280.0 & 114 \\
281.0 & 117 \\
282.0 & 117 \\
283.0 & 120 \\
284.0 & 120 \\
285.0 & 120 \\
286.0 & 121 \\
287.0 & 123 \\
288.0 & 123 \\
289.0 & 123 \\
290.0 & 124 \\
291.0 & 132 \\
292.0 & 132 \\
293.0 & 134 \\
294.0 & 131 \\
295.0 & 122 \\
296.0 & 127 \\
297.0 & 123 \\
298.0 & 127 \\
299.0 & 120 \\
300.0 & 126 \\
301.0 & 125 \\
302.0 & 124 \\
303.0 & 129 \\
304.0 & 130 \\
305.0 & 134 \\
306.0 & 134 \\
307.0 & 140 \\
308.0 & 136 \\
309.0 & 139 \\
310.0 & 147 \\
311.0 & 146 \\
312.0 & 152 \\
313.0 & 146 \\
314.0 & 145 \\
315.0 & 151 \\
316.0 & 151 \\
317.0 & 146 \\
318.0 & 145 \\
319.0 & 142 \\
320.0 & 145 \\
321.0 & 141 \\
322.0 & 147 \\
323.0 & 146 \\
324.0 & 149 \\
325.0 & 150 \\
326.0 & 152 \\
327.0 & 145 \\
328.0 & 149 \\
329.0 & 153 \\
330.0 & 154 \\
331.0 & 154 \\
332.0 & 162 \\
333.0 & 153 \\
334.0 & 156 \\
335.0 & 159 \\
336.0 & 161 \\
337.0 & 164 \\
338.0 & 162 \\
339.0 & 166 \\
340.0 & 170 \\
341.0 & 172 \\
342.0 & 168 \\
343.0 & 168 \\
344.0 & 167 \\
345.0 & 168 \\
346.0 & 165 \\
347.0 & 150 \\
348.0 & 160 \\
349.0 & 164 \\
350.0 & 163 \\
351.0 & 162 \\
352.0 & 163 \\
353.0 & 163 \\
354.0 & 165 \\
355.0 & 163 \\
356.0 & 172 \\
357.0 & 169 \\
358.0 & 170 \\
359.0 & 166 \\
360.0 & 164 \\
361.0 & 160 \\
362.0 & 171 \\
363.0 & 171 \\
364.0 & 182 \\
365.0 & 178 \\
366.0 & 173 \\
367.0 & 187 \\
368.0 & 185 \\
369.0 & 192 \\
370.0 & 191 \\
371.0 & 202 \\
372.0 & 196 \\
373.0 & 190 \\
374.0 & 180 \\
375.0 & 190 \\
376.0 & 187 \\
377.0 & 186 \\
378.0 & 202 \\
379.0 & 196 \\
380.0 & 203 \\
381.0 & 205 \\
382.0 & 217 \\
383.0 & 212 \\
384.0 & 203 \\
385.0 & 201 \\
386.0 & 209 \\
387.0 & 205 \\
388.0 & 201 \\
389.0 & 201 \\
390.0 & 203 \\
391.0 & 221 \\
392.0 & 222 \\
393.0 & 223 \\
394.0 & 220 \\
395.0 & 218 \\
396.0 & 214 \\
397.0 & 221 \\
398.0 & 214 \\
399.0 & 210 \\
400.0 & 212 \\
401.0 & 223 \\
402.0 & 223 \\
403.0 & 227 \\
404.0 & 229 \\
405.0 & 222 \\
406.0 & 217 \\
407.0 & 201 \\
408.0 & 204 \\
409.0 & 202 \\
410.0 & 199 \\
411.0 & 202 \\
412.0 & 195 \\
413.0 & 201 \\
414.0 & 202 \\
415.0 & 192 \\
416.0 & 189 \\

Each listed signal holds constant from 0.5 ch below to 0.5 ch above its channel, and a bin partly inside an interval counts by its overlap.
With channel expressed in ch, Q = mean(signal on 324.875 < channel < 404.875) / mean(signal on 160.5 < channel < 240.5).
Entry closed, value 2.03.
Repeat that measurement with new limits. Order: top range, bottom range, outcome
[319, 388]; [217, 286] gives 1.56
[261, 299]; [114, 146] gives 1.92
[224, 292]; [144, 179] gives 1.43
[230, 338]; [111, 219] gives 1.57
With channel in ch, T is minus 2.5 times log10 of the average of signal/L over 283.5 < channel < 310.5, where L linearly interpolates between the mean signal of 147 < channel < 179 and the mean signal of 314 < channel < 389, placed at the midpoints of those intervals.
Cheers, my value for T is 0.129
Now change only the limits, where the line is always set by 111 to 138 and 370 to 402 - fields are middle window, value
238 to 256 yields 0.283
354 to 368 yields 0.126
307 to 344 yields 0.141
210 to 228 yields 0.157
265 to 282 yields 0.186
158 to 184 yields 0.087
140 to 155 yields 0.123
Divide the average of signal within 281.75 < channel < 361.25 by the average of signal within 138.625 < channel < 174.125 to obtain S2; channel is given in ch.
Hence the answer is 1.9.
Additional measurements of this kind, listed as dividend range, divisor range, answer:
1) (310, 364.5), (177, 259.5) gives 1.63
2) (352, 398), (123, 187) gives 2.56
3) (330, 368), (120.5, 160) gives 2.46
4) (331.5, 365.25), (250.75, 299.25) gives 1.30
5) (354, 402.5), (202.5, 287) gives 1.80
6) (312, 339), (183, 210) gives 1.64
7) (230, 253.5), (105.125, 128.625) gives 1.40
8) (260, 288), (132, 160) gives 1.80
